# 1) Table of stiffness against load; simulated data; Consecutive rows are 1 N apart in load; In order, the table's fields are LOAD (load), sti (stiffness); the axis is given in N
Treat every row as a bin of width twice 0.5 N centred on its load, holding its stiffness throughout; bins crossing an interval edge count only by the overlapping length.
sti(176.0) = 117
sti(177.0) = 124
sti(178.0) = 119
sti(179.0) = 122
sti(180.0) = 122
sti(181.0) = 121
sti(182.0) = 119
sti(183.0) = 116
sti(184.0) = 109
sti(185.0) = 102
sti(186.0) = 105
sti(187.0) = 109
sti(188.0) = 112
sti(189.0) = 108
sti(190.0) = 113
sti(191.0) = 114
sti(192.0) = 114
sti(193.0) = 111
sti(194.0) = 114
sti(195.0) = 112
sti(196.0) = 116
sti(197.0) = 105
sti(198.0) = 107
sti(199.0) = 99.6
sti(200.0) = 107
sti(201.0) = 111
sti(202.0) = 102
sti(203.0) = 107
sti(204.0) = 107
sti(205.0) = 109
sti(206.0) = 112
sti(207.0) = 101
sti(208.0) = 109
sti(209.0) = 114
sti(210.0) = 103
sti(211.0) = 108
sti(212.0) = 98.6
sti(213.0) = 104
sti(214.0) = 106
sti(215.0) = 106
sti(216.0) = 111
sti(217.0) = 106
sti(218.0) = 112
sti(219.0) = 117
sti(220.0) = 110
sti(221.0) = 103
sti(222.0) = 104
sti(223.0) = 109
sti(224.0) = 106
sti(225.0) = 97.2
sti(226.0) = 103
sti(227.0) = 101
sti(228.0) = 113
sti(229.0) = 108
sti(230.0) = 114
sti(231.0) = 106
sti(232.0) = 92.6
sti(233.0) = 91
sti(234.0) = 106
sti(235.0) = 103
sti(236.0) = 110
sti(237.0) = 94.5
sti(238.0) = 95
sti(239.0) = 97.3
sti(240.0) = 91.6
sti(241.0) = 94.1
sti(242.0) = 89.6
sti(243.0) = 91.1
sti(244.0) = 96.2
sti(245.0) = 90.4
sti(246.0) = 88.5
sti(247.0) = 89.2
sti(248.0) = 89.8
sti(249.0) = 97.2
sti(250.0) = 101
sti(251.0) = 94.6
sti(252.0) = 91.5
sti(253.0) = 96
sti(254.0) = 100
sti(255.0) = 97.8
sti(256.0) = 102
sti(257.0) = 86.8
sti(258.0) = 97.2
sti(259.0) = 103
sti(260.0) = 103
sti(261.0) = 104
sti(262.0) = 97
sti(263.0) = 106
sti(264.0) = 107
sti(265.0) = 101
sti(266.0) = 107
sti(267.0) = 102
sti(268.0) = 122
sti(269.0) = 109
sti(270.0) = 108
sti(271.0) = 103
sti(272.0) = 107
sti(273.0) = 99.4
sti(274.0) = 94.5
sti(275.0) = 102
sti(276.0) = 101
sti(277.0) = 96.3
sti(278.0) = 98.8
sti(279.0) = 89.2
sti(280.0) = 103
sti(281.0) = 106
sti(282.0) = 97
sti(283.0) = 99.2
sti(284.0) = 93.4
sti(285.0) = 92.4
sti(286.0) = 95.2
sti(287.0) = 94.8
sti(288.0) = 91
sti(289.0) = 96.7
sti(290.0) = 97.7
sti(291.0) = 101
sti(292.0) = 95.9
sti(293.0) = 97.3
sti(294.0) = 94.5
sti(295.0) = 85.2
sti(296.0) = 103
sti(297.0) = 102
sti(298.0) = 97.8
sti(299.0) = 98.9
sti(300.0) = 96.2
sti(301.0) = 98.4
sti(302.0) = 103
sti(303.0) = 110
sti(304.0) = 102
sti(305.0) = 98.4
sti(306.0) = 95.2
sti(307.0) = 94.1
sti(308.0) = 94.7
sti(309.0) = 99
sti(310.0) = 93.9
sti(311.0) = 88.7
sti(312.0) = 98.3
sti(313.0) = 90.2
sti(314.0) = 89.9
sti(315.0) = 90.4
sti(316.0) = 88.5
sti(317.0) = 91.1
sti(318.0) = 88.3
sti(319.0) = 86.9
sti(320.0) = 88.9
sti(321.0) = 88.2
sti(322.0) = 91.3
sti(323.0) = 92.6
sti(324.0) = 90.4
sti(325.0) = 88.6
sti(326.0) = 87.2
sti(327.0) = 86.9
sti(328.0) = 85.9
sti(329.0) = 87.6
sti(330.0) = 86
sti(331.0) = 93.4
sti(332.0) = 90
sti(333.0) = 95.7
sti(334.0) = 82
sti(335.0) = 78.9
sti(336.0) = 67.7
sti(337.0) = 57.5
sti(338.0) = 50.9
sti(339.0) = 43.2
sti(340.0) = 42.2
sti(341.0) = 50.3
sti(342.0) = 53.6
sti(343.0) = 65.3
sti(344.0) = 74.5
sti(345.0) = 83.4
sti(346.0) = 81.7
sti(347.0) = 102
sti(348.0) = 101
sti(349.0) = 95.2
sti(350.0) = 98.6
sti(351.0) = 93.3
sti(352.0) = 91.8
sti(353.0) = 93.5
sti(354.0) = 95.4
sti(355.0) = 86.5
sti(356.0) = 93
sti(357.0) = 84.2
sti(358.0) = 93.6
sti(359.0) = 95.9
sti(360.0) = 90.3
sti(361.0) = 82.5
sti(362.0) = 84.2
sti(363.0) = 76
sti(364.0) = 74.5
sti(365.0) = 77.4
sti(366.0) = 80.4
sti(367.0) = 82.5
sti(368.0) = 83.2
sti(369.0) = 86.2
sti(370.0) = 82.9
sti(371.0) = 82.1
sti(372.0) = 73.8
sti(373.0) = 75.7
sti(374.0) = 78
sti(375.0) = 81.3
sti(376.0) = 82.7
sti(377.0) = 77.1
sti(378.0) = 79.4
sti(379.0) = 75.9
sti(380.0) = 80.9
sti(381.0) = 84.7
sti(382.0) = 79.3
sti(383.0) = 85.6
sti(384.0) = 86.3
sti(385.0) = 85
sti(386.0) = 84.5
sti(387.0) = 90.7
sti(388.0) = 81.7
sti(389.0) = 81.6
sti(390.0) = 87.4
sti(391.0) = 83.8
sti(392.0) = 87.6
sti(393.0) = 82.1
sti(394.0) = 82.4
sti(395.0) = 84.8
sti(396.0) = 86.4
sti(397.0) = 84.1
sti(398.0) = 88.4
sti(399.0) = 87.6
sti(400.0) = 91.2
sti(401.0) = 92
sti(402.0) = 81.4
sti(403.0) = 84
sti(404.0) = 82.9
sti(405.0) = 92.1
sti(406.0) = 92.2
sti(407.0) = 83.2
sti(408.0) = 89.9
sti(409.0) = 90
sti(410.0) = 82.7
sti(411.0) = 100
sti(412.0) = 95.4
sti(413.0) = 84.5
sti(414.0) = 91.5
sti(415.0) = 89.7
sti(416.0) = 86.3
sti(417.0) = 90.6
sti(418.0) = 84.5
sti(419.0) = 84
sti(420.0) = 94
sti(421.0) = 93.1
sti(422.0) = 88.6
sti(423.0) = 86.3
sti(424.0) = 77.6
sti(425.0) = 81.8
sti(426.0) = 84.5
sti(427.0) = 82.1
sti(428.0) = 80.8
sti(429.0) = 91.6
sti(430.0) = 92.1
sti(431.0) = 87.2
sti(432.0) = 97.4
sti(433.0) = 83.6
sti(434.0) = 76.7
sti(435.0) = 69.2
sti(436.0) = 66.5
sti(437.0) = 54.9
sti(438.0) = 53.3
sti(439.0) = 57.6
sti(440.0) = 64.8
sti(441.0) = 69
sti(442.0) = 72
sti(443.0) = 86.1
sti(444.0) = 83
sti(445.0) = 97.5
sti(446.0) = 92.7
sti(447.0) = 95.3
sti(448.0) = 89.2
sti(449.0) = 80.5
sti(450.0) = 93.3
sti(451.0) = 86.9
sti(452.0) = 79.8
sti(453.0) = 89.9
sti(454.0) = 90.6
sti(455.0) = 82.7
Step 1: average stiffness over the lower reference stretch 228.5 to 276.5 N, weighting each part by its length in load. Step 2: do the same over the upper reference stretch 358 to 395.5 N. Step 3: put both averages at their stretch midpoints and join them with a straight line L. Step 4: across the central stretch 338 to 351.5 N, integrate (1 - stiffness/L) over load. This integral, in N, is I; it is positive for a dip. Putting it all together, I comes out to 1.87 N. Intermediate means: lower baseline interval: 99.5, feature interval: 74.8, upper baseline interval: 82.6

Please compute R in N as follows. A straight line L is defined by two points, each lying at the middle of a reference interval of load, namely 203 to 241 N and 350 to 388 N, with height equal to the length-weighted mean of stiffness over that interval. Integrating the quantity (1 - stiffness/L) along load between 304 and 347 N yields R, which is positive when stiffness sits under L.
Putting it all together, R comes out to 3.5 N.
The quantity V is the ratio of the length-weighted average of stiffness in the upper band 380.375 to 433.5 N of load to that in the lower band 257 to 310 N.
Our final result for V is 0.9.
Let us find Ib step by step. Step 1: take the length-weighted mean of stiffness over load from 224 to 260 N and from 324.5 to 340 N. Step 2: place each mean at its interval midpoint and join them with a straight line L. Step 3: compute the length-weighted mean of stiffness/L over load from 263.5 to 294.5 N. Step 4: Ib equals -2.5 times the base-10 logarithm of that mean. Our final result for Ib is -0.120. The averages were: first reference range 97.9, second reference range 77.6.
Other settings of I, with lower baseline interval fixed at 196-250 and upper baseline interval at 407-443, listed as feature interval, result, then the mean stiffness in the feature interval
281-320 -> -0.3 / 95.6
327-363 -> 3.5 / 81.5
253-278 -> -0.9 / 102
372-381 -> 0.8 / 78.9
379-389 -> 0.3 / 83.7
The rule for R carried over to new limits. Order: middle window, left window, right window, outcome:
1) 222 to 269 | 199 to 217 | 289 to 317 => 1.3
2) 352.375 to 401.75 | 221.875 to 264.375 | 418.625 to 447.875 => 1.1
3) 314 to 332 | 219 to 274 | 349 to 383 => 0.2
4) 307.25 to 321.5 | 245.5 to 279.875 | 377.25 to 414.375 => 0.5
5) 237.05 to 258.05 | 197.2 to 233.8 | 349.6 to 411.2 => 1.6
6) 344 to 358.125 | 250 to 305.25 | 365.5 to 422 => -0.2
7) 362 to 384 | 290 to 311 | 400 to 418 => 2.8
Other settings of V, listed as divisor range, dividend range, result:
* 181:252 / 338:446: 0.79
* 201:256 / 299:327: 0.92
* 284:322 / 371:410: 0.89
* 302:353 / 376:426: 1.01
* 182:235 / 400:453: 0.78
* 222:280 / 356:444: 0.83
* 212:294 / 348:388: 0.85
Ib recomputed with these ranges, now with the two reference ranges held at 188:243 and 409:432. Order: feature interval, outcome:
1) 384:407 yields 0.05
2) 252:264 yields 0.03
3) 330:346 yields 0.34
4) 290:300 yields 0.02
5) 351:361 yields 0.03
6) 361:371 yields 0.15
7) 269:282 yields -0.01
